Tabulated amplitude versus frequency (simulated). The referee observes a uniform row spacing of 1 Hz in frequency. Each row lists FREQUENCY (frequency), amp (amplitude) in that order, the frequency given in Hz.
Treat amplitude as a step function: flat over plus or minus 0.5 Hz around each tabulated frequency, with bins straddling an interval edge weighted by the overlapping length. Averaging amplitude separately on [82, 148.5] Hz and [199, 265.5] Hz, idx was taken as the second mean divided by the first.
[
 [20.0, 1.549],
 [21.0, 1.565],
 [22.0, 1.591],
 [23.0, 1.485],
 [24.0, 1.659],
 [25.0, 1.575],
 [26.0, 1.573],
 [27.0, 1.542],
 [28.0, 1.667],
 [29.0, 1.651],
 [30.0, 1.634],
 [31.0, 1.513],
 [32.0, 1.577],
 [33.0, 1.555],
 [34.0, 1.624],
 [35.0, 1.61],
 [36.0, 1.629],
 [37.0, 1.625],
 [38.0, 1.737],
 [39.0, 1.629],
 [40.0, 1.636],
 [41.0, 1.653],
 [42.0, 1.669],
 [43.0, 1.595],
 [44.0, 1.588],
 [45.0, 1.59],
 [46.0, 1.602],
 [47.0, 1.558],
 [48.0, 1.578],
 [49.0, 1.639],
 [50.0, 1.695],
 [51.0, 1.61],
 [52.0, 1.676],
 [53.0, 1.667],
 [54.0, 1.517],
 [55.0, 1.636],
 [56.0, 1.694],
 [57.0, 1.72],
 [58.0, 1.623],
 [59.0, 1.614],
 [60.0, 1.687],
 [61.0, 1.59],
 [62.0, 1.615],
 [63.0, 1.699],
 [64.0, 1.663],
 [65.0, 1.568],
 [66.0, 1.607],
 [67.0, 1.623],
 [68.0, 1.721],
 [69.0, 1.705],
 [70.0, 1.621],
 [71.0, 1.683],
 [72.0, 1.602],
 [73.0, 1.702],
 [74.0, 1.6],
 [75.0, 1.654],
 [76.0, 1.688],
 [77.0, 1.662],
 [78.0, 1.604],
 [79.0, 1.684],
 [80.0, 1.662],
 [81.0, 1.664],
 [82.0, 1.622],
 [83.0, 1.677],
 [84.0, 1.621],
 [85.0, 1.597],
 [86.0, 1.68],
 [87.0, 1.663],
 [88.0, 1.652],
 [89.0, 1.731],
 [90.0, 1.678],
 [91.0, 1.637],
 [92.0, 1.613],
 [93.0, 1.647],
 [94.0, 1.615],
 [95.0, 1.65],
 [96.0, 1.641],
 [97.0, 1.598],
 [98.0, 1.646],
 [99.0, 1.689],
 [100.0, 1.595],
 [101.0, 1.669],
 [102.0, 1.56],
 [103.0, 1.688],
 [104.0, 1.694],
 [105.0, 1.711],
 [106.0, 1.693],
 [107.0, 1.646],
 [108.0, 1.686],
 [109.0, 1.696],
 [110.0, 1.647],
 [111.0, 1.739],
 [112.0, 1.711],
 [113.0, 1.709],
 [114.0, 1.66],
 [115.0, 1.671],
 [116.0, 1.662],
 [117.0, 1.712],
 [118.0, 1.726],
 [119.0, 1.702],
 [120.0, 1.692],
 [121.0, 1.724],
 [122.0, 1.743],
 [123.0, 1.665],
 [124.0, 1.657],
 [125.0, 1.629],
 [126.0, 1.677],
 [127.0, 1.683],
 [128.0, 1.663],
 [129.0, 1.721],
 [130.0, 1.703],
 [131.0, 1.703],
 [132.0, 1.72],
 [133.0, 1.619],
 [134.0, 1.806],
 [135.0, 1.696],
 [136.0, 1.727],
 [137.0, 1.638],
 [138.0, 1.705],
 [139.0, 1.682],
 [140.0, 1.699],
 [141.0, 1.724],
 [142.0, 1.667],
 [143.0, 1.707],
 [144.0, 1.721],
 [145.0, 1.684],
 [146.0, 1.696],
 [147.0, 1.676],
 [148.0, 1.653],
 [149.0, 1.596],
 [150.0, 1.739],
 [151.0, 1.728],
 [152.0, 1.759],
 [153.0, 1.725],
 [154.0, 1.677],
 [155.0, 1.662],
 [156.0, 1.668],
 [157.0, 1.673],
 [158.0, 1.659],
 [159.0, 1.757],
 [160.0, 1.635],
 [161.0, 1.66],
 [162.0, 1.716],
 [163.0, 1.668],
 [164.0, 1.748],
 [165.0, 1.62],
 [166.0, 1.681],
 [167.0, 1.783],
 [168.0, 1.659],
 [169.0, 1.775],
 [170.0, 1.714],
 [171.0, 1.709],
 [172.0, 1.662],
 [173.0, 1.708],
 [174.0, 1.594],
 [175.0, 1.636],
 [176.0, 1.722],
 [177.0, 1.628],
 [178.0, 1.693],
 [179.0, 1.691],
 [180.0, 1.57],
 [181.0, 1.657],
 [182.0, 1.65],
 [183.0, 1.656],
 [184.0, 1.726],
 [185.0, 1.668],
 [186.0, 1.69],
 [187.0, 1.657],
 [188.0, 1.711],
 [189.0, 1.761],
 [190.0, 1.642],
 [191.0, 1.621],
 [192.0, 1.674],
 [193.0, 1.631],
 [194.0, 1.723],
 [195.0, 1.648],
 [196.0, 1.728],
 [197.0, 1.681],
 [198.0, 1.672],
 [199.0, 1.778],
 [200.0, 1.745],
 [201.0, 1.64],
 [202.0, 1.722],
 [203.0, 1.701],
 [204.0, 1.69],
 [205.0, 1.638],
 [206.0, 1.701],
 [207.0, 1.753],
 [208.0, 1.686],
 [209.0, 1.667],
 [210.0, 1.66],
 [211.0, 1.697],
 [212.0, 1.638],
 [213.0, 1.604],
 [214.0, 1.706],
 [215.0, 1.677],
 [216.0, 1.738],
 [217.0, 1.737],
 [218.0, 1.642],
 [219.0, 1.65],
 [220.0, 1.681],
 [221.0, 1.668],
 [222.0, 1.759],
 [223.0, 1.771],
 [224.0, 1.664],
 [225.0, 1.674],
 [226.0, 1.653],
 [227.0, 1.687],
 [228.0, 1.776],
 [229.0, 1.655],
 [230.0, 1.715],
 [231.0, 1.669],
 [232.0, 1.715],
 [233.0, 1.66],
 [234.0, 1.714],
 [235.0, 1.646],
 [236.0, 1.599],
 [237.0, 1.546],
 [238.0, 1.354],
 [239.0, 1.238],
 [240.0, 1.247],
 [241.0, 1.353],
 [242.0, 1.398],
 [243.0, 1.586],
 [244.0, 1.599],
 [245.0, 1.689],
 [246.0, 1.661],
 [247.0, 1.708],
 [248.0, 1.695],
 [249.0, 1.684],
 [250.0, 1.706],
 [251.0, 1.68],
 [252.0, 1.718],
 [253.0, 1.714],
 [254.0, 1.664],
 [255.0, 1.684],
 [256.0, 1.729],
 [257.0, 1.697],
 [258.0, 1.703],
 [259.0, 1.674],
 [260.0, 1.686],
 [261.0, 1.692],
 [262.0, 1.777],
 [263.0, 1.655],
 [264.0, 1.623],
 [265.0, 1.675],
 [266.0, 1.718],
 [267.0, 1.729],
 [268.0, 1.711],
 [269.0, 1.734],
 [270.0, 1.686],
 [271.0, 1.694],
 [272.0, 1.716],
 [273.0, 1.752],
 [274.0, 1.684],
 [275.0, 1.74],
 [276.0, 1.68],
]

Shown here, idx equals 1.0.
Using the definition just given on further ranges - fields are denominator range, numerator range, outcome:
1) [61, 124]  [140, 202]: 1.01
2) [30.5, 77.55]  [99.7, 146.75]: 1.03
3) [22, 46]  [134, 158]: 1.05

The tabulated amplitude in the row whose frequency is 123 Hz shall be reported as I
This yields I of 1.665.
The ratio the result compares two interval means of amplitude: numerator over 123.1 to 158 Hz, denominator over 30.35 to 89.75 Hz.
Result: 1.03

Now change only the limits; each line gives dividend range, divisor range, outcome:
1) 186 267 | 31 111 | 1.01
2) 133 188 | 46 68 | 1.03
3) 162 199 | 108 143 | 0.99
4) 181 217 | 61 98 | 1.02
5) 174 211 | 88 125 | 1.01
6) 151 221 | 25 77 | 1.03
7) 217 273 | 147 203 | 0.98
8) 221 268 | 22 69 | 1.01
